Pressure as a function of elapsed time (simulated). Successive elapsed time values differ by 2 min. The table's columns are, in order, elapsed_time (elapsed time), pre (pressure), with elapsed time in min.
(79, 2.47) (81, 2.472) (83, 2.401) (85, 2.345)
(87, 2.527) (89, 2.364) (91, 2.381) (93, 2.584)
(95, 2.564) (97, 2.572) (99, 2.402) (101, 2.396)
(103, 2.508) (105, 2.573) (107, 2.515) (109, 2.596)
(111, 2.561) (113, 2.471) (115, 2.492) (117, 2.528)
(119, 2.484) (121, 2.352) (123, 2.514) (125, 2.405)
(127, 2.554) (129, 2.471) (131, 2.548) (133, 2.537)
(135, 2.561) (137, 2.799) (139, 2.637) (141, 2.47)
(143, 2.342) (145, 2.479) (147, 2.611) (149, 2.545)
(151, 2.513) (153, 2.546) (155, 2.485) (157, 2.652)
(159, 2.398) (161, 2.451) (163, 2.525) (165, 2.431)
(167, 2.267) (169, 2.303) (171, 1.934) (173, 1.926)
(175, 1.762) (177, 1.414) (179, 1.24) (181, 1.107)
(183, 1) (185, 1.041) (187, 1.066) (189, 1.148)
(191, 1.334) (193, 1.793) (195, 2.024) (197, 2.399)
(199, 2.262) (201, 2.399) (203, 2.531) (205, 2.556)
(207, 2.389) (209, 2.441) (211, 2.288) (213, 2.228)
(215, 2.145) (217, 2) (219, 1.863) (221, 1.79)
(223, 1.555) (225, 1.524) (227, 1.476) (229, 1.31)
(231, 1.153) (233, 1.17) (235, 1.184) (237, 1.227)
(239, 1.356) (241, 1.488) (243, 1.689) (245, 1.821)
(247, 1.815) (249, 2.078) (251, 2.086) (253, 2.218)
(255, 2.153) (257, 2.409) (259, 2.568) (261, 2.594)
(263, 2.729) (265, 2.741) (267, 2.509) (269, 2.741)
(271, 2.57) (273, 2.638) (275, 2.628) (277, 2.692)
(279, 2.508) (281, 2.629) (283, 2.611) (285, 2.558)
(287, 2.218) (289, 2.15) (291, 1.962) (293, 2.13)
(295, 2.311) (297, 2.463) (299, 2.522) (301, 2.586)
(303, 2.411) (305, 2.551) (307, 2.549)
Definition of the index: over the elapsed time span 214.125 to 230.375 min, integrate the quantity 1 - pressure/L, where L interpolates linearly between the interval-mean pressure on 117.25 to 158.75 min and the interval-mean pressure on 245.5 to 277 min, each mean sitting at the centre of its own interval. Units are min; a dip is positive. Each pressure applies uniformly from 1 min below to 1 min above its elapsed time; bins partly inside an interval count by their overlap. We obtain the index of 5.1 min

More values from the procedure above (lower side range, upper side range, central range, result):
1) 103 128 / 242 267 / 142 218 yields 9.9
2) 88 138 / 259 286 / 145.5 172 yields 1.1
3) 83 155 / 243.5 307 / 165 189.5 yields 9.0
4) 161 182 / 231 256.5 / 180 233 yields 0.4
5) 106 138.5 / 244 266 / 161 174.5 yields 1.2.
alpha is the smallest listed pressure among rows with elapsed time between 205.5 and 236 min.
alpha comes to 1.153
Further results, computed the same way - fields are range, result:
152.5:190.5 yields 1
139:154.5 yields 2.342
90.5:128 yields 2.352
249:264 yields 2.078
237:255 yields 1.227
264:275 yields 2.509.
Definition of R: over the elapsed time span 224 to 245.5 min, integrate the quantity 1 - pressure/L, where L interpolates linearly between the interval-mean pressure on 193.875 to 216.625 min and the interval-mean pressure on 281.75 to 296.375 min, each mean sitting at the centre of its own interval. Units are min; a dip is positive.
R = 8.6 min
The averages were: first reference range 2.32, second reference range 2.29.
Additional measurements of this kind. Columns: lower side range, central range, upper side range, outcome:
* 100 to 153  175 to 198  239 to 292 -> 9.5 min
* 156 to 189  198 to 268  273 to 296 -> 4.7 min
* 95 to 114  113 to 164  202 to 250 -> -4.6 min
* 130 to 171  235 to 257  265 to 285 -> 6.8 min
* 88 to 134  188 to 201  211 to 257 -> 0.6 min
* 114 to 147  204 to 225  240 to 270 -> 2.1 min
